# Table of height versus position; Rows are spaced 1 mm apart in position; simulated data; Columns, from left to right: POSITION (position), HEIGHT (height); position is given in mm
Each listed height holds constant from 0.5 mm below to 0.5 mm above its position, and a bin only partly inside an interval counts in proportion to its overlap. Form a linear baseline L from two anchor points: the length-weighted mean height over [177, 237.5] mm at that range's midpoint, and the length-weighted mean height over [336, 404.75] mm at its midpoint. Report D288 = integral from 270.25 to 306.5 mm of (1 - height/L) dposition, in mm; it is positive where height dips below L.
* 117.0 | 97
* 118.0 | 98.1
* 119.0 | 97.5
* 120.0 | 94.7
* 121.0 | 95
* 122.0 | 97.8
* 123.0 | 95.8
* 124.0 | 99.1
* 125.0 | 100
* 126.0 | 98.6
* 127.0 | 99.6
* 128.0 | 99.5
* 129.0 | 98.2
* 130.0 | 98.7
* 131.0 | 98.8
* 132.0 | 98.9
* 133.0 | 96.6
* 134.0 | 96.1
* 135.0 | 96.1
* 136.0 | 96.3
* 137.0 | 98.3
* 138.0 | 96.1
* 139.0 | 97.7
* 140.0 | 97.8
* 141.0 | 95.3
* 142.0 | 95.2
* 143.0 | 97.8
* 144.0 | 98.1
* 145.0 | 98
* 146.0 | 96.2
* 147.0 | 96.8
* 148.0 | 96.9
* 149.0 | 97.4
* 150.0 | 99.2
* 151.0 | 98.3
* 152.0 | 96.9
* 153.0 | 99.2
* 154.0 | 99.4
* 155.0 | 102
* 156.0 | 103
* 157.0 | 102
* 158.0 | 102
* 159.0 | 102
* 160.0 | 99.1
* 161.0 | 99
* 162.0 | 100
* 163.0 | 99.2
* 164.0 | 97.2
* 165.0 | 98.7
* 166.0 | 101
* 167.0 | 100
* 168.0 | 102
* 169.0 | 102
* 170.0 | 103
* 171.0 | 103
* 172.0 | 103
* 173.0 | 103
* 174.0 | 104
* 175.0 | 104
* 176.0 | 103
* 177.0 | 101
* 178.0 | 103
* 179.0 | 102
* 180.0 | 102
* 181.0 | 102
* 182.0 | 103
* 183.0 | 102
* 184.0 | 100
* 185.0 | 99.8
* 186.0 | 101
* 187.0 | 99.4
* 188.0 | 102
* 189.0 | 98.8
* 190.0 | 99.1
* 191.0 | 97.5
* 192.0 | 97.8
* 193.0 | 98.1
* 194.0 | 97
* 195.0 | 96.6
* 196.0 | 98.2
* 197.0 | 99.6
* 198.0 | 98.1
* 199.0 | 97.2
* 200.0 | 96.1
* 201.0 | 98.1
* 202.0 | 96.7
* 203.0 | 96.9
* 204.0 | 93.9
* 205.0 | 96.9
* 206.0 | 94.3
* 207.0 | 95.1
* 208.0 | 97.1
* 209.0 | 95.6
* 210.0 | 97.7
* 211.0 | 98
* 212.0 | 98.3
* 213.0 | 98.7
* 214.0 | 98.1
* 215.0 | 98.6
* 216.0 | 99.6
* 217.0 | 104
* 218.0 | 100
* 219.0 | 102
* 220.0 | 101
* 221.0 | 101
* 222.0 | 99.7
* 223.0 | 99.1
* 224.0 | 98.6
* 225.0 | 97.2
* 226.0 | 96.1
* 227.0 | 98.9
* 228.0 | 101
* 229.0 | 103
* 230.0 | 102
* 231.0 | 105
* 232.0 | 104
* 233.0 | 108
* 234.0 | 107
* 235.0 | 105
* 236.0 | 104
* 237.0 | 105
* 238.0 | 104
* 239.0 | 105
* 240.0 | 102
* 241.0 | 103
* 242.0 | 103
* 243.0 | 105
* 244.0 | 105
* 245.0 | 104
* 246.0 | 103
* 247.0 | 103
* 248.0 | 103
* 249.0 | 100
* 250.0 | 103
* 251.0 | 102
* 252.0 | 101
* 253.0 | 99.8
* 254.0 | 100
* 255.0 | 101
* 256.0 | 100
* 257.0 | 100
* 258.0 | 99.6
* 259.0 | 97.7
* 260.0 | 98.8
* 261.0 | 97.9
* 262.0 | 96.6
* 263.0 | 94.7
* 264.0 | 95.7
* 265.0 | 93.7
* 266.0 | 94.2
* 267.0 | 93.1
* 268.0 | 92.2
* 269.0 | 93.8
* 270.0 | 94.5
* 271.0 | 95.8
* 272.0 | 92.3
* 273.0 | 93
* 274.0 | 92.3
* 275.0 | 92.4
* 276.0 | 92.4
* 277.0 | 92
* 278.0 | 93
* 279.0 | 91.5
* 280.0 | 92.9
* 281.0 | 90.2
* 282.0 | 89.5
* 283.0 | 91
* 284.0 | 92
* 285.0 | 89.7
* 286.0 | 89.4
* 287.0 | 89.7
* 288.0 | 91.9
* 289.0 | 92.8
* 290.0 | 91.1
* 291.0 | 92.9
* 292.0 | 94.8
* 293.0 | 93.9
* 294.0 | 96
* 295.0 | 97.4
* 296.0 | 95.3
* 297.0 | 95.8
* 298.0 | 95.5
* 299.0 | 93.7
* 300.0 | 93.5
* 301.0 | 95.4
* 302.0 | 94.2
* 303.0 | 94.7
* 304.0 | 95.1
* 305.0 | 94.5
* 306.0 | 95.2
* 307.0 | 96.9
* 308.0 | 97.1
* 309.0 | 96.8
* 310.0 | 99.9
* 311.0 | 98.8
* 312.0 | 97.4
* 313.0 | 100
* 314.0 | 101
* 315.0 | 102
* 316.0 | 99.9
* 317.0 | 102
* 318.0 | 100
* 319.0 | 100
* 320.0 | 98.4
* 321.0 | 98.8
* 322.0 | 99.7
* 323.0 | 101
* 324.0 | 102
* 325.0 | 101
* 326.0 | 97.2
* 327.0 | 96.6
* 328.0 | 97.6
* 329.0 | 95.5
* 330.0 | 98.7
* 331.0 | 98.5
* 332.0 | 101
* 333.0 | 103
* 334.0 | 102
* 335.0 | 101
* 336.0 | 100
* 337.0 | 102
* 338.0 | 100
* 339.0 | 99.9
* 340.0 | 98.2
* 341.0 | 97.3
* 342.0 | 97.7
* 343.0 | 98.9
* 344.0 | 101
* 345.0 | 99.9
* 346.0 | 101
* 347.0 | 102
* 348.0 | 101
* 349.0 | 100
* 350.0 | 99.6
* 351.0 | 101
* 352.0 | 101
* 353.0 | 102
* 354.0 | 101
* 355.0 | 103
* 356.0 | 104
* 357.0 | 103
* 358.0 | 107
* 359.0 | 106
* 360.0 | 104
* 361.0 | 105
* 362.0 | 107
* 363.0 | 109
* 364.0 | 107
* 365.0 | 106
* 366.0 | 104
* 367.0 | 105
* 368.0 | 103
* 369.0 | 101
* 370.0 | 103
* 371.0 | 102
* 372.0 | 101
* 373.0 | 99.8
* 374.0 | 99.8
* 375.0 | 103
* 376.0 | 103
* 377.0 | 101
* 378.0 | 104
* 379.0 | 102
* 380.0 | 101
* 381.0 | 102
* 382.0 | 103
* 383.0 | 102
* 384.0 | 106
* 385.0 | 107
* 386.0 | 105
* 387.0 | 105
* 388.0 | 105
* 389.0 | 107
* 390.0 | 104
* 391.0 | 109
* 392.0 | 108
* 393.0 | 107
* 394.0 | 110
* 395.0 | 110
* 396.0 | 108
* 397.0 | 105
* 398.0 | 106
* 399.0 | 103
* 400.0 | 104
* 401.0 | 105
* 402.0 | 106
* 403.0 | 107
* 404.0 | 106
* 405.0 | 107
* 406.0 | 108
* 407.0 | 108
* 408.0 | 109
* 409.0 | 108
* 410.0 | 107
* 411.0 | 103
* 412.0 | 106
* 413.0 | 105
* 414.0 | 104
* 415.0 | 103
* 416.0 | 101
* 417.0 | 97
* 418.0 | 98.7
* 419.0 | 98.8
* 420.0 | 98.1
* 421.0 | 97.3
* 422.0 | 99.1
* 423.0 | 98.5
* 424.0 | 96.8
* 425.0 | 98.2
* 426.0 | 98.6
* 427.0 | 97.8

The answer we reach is 3.0 mm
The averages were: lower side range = 99.8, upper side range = 103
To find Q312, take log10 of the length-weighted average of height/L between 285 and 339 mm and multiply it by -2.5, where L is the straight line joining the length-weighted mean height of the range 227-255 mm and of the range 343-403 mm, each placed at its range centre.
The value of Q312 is 0.07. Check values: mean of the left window 103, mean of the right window 104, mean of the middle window 97.3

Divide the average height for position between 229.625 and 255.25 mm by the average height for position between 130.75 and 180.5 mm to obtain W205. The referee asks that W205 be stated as 1.04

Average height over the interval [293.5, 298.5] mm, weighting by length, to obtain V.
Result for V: 96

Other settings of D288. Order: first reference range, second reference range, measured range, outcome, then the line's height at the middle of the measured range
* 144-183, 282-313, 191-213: 0.4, 98.8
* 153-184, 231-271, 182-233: 1.0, 101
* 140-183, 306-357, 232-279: 0.4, 100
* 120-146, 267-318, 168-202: -1.4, 96.5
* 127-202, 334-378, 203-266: 0.0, 100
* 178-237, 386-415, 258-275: 1.1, 102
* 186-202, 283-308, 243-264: -1.1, 95.7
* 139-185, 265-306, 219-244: -1.6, 96.2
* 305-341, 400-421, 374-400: -0.5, 103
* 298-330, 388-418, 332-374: -0.3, 101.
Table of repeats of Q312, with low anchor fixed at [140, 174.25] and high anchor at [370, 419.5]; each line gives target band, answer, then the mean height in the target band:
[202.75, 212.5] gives 0.05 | 96.4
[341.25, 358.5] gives 0.02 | 101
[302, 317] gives 0.05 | 97.8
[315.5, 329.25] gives 0.04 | 99.3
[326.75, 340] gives 0.04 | 99.7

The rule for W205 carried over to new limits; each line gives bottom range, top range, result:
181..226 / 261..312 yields 0.95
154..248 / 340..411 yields 1.03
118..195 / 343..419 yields 1.05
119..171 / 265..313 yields 0.95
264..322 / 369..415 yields 1.11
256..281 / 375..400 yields 1.11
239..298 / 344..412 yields 1.08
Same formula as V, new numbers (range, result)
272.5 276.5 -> 92.5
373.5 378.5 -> 102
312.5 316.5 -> 101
